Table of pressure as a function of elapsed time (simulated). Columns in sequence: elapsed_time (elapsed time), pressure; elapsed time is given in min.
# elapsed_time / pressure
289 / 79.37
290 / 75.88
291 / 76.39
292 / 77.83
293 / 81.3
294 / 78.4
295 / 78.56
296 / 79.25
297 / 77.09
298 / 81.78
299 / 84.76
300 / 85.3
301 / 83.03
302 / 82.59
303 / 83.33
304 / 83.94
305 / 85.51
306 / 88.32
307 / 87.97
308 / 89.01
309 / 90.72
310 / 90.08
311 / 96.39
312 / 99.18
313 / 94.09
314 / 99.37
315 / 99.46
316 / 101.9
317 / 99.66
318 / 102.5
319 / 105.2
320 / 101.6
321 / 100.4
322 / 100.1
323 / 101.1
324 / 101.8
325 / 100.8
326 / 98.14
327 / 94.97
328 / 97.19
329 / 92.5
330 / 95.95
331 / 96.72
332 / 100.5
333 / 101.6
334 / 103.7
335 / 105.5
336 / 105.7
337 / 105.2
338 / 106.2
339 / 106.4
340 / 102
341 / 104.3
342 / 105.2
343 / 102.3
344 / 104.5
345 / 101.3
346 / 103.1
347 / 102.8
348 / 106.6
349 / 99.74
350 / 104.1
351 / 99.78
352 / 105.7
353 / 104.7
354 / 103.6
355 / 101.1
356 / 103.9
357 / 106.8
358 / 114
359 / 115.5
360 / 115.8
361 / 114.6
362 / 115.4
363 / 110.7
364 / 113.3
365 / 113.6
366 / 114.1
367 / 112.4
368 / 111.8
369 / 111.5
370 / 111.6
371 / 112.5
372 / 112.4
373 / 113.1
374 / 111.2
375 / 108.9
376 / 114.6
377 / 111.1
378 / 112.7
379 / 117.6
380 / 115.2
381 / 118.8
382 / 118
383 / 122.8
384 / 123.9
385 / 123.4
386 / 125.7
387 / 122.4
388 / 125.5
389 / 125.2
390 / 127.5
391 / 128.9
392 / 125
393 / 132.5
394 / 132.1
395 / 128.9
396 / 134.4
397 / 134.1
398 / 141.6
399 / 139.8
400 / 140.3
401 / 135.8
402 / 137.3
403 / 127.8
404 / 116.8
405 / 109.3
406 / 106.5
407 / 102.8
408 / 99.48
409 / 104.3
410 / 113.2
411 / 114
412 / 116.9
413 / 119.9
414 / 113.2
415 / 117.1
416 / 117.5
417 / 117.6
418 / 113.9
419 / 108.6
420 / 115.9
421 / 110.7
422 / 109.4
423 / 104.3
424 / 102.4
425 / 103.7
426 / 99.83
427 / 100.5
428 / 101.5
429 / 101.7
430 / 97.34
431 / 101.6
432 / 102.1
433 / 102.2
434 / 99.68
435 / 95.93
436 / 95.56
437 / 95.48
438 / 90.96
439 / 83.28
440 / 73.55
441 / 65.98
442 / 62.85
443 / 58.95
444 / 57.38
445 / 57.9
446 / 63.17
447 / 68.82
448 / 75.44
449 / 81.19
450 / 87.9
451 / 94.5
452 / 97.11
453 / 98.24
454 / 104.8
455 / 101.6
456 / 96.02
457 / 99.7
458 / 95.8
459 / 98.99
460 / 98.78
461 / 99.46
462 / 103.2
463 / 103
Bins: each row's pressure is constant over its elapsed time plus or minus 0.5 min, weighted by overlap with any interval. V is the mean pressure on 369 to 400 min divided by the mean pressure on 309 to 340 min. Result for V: 1.2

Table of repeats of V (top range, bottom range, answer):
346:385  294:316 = 1.27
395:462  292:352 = 1.07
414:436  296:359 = 1.08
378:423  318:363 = 1.17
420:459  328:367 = 0.86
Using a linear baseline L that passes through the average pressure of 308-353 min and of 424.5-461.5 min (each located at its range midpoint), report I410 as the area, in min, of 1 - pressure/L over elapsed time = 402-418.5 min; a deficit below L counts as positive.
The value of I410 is -3.8 min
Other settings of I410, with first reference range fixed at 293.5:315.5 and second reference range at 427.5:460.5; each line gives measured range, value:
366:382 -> -4.67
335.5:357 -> -4.02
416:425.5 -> -2.39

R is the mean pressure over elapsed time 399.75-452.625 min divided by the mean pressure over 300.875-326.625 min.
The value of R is 1.0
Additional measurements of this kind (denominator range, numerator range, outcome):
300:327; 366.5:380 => 1.19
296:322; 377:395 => 1.34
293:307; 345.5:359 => 1.27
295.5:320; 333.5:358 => 1.15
